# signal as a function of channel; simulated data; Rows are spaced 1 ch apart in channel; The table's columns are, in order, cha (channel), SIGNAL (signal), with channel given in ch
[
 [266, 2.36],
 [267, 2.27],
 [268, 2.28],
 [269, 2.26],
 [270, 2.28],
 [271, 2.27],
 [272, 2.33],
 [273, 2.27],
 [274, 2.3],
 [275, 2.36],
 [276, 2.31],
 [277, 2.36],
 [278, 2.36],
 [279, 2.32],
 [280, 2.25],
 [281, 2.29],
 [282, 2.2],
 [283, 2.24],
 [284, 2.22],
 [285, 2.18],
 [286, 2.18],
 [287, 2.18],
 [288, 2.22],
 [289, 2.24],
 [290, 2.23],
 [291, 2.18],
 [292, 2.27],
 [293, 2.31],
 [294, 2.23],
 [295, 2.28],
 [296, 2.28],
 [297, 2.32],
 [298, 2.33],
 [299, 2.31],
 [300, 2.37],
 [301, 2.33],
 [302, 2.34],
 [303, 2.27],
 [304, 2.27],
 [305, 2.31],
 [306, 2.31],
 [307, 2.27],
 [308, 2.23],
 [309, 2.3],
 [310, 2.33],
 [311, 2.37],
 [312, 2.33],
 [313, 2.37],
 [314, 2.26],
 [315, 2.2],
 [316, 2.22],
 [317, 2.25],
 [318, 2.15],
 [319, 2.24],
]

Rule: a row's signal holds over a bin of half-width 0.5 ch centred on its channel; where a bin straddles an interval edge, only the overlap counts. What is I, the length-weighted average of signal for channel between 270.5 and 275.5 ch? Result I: 2.31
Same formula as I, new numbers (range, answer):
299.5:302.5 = 2.35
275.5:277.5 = 2.33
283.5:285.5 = 2.2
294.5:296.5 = 2.28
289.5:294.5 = 2.24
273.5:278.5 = 2.34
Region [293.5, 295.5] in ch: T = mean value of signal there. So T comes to 2.25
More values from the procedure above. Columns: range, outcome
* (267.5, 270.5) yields 2.27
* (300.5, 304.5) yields 2.3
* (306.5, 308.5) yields 2.25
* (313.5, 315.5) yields 2.23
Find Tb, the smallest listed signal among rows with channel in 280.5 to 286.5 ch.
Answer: 2.18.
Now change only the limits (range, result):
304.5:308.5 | 2.23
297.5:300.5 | 2.31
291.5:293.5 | 2.27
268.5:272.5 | 2.26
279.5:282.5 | 2.2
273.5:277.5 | 2.3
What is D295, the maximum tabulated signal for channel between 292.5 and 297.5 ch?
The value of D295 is 2.32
